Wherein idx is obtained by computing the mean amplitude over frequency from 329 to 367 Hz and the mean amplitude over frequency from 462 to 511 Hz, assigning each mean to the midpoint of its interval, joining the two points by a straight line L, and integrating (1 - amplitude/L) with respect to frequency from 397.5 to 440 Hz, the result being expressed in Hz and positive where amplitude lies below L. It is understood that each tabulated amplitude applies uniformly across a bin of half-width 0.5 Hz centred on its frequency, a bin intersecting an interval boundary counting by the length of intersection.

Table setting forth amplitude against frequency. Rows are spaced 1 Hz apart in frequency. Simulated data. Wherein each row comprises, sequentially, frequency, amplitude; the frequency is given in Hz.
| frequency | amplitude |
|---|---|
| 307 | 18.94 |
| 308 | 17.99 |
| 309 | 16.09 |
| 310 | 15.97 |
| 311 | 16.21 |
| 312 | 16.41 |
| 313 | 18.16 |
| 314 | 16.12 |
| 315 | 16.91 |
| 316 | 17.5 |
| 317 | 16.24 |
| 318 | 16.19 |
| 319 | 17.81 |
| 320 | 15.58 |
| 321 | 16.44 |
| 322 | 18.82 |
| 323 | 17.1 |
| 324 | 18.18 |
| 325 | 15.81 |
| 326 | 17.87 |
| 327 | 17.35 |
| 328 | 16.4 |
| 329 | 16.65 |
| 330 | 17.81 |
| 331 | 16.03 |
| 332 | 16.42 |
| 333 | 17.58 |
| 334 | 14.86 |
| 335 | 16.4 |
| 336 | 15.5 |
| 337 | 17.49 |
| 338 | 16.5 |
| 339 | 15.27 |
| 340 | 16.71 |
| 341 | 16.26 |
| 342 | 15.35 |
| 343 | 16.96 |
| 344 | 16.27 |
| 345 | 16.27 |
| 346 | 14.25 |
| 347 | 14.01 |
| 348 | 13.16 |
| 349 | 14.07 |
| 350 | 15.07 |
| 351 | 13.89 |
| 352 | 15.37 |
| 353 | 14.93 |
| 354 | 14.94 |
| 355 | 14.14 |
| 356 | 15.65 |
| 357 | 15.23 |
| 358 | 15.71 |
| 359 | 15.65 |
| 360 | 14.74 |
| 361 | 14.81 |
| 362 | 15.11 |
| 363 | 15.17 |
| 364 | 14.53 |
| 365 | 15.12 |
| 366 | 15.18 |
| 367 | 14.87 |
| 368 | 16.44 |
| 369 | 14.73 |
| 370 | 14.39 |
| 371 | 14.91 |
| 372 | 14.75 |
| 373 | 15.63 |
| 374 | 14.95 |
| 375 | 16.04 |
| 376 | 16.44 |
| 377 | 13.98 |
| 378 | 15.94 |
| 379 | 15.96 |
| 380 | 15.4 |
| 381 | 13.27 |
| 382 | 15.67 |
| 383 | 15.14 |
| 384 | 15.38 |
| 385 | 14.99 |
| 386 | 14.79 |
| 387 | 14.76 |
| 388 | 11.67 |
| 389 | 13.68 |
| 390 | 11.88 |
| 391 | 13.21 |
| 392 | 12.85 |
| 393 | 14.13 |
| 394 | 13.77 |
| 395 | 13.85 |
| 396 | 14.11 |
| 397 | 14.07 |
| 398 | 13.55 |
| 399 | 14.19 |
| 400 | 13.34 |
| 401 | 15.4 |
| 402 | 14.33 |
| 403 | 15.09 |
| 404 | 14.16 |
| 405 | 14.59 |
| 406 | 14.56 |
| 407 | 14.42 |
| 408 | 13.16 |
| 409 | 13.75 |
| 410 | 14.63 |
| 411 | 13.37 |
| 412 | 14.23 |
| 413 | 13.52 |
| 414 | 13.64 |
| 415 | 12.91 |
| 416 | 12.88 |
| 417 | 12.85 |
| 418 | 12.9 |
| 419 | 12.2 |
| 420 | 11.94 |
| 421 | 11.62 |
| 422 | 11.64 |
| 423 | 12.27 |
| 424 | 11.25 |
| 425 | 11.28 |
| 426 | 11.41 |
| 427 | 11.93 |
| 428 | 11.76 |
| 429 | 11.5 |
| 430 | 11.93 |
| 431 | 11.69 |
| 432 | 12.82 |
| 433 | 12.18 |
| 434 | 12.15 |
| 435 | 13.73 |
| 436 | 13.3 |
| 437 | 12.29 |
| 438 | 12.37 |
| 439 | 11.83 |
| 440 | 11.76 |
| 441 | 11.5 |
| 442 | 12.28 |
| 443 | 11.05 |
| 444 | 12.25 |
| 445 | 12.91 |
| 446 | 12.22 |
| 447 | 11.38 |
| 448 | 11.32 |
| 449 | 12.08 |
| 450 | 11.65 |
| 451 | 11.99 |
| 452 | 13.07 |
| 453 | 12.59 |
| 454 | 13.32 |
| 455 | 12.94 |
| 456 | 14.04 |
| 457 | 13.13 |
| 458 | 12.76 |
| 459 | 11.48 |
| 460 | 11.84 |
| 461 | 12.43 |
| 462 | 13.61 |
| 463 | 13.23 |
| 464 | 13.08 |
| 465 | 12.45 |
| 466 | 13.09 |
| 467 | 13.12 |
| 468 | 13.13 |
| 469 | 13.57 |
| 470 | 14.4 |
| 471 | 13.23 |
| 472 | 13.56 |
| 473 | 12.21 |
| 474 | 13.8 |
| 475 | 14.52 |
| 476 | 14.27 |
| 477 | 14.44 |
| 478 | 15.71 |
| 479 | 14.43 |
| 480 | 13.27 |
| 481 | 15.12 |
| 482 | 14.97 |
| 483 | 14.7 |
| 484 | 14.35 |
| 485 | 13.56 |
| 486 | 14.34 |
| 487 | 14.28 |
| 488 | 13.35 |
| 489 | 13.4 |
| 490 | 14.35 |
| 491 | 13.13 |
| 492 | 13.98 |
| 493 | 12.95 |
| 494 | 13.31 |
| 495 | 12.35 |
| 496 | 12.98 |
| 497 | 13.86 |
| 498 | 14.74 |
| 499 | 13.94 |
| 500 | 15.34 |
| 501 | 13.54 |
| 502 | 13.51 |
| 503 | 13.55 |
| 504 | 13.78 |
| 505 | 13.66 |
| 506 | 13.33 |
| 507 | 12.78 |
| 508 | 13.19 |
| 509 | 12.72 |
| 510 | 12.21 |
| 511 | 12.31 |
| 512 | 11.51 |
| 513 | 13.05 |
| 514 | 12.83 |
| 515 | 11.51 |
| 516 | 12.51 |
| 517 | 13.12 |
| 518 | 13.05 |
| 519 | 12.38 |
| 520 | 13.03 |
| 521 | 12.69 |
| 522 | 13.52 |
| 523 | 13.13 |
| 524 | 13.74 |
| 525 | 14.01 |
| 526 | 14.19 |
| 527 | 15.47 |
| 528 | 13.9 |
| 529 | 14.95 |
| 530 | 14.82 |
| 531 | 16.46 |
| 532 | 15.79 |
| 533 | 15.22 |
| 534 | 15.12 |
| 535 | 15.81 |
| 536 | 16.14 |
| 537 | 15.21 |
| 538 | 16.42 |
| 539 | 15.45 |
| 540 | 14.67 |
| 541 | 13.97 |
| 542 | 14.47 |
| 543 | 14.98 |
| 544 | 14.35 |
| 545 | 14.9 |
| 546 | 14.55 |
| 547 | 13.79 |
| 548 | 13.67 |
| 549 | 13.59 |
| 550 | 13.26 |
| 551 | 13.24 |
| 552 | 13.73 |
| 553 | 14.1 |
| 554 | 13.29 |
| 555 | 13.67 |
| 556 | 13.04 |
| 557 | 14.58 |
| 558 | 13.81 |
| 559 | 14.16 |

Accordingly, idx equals 4.7 Hz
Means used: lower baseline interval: 15.5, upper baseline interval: 13.7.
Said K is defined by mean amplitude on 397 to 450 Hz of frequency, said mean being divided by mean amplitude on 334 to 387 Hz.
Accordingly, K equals 0.84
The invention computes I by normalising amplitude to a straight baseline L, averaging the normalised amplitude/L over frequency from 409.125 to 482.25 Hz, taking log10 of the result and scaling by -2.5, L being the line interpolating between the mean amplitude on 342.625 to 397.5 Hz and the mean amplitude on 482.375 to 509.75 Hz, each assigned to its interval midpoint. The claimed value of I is 0.11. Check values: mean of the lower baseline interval 14.8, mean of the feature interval 12.8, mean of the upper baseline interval 13.7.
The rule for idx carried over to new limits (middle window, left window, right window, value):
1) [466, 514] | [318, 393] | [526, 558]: 3.82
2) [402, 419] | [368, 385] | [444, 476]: 0.58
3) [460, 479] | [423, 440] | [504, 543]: -1.01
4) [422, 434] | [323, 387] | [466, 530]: 2.24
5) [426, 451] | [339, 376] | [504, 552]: 4.31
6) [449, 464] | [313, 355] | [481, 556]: 1.99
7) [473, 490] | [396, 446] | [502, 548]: -0.91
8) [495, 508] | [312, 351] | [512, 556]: 0.70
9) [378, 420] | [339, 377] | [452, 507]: 1.95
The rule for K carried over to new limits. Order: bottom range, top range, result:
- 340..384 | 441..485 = 0.87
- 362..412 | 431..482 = 0.89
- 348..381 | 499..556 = 0.92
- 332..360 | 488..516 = 0.86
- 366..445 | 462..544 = 1.02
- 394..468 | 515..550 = 1.12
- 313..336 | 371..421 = 0.84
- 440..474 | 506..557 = 1.10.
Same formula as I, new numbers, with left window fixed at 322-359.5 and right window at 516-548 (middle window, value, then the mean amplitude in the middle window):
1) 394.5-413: 0.09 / 14.1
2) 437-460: 0.23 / 12.3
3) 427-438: 0.23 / 12.3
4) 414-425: 0.24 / 12.3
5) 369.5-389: 0.05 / 14.9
